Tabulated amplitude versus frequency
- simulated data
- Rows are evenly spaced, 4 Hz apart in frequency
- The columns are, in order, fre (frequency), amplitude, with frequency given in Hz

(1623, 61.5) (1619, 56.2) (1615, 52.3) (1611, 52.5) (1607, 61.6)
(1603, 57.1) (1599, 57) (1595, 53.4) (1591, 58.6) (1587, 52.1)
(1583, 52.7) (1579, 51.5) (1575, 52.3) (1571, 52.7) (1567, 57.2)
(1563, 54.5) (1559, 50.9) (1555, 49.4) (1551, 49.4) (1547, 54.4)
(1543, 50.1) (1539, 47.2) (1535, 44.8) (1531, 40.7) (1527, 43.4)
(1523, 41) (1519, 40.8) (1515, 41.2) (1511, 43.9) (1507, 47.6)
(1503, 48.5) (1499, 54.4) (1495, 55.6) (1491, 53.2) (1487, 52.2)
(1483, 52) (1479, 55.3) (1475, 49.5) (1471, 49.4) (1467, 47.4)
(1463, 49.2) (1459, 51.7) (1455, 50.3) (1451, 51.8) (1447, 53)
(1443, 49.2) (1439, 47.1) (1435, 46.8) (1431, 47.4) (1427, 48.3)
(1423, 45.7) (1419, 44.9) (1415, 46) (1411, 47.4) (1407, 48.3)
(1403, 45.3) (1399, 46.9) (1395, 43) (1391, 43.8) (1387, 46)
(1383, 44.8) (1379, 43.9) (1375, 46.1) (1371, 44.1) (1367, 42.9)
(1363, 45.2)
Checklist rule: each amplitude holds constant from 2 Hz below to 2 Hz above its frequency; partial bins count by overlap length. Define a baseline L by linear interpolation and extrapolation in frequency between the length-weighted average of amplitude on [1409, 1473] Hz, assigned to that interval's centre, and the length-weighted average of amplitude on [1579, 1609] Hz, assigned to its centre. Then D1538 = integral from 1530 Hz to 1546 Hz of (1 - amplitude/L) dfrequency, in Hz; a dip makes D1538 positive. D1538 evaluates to 1.98 Hz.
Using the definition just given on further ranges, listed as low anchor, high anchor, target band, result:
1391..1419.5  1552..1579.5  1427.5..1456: -1.1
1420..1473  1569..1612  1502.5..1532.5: 5.0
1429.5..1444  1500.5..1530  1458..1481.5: -2.3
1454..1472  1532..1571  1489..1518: 0.7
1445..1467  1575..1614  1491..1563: 7.2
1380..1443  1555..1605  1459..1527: 1.5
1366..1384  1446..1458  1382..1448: 2.1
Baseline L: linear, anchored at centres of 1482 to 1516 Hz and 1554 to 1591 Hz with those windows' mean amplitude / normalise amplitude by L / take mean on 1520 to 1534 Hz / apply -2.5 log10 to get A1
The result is 0.22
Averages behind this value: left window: 50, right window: 53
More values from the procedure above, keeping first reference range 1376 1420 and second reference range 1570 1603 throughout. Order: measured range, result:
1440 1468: -0.05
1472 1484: -0.06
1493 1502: -0.09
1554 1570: -0.01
